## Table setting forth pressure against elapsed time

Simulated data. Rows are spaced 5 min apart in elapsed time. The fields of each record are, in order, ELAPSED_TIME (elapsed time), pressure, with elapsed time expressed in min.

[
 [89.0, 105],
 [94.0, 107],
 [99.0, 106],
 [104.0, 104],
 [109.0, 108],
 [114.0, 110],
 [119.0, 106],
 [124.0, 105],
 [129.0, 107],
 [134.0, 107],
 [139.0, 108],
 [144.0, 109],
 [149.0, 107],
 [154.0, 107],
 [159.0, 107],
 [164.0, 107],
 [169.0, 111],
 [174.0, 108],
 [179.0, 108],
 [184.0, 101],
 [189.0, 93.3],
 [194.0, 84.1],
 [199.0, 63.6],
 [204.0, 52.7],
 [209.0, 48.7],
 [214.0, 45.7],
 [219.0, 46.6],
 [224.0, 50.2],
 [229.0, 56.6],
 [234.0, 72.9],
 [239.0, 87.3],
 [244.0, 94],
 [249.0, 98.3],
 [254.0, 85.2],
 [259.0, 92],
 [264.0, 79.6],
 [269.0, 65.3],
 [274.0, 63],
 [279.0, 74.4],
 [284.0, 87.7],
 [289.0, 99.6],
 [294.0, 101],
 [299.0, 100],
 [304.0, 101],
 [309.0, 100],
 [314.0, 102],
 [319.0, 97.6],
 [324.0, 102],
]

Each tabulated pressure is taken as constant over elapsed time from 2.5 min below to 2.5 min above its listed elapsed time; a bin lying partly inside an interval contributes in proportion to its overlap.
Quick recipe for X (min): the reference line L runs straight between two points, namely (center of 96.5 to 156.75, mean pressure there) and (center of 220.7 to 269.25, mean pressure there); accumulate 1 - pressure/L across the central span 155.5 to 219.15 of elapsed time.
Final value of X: 6.0 min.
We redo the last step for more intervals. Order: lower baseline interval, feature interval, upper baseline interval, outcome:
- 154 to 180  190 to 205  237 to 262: 4.6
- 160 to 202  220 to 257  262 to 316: 6.2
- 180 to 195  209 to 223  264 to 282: 6.4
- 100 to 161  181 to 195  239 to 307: 0.7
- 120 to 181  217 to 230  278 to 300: 6.4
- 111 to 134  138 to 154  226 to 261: -0.9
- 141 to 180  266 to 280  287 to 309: 4.7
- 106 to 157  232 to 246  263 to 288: -0.3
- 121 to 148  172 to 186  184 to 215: -4.3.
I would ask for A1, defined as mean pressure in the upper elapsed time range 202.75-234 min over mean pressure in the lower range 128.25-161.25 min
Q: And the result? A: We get 0.5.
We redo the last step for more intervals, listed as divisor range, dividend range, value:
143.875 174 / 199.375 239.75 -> 0.52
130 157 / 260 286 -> 0.70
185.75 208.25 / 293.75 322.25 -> 1.38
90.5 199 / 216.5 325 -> 0.81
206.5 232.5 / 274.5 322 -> 1.87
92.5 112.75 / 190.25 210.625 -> 0.61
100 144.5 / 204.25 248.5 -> 0.60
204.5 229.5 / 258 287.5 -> 1.56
